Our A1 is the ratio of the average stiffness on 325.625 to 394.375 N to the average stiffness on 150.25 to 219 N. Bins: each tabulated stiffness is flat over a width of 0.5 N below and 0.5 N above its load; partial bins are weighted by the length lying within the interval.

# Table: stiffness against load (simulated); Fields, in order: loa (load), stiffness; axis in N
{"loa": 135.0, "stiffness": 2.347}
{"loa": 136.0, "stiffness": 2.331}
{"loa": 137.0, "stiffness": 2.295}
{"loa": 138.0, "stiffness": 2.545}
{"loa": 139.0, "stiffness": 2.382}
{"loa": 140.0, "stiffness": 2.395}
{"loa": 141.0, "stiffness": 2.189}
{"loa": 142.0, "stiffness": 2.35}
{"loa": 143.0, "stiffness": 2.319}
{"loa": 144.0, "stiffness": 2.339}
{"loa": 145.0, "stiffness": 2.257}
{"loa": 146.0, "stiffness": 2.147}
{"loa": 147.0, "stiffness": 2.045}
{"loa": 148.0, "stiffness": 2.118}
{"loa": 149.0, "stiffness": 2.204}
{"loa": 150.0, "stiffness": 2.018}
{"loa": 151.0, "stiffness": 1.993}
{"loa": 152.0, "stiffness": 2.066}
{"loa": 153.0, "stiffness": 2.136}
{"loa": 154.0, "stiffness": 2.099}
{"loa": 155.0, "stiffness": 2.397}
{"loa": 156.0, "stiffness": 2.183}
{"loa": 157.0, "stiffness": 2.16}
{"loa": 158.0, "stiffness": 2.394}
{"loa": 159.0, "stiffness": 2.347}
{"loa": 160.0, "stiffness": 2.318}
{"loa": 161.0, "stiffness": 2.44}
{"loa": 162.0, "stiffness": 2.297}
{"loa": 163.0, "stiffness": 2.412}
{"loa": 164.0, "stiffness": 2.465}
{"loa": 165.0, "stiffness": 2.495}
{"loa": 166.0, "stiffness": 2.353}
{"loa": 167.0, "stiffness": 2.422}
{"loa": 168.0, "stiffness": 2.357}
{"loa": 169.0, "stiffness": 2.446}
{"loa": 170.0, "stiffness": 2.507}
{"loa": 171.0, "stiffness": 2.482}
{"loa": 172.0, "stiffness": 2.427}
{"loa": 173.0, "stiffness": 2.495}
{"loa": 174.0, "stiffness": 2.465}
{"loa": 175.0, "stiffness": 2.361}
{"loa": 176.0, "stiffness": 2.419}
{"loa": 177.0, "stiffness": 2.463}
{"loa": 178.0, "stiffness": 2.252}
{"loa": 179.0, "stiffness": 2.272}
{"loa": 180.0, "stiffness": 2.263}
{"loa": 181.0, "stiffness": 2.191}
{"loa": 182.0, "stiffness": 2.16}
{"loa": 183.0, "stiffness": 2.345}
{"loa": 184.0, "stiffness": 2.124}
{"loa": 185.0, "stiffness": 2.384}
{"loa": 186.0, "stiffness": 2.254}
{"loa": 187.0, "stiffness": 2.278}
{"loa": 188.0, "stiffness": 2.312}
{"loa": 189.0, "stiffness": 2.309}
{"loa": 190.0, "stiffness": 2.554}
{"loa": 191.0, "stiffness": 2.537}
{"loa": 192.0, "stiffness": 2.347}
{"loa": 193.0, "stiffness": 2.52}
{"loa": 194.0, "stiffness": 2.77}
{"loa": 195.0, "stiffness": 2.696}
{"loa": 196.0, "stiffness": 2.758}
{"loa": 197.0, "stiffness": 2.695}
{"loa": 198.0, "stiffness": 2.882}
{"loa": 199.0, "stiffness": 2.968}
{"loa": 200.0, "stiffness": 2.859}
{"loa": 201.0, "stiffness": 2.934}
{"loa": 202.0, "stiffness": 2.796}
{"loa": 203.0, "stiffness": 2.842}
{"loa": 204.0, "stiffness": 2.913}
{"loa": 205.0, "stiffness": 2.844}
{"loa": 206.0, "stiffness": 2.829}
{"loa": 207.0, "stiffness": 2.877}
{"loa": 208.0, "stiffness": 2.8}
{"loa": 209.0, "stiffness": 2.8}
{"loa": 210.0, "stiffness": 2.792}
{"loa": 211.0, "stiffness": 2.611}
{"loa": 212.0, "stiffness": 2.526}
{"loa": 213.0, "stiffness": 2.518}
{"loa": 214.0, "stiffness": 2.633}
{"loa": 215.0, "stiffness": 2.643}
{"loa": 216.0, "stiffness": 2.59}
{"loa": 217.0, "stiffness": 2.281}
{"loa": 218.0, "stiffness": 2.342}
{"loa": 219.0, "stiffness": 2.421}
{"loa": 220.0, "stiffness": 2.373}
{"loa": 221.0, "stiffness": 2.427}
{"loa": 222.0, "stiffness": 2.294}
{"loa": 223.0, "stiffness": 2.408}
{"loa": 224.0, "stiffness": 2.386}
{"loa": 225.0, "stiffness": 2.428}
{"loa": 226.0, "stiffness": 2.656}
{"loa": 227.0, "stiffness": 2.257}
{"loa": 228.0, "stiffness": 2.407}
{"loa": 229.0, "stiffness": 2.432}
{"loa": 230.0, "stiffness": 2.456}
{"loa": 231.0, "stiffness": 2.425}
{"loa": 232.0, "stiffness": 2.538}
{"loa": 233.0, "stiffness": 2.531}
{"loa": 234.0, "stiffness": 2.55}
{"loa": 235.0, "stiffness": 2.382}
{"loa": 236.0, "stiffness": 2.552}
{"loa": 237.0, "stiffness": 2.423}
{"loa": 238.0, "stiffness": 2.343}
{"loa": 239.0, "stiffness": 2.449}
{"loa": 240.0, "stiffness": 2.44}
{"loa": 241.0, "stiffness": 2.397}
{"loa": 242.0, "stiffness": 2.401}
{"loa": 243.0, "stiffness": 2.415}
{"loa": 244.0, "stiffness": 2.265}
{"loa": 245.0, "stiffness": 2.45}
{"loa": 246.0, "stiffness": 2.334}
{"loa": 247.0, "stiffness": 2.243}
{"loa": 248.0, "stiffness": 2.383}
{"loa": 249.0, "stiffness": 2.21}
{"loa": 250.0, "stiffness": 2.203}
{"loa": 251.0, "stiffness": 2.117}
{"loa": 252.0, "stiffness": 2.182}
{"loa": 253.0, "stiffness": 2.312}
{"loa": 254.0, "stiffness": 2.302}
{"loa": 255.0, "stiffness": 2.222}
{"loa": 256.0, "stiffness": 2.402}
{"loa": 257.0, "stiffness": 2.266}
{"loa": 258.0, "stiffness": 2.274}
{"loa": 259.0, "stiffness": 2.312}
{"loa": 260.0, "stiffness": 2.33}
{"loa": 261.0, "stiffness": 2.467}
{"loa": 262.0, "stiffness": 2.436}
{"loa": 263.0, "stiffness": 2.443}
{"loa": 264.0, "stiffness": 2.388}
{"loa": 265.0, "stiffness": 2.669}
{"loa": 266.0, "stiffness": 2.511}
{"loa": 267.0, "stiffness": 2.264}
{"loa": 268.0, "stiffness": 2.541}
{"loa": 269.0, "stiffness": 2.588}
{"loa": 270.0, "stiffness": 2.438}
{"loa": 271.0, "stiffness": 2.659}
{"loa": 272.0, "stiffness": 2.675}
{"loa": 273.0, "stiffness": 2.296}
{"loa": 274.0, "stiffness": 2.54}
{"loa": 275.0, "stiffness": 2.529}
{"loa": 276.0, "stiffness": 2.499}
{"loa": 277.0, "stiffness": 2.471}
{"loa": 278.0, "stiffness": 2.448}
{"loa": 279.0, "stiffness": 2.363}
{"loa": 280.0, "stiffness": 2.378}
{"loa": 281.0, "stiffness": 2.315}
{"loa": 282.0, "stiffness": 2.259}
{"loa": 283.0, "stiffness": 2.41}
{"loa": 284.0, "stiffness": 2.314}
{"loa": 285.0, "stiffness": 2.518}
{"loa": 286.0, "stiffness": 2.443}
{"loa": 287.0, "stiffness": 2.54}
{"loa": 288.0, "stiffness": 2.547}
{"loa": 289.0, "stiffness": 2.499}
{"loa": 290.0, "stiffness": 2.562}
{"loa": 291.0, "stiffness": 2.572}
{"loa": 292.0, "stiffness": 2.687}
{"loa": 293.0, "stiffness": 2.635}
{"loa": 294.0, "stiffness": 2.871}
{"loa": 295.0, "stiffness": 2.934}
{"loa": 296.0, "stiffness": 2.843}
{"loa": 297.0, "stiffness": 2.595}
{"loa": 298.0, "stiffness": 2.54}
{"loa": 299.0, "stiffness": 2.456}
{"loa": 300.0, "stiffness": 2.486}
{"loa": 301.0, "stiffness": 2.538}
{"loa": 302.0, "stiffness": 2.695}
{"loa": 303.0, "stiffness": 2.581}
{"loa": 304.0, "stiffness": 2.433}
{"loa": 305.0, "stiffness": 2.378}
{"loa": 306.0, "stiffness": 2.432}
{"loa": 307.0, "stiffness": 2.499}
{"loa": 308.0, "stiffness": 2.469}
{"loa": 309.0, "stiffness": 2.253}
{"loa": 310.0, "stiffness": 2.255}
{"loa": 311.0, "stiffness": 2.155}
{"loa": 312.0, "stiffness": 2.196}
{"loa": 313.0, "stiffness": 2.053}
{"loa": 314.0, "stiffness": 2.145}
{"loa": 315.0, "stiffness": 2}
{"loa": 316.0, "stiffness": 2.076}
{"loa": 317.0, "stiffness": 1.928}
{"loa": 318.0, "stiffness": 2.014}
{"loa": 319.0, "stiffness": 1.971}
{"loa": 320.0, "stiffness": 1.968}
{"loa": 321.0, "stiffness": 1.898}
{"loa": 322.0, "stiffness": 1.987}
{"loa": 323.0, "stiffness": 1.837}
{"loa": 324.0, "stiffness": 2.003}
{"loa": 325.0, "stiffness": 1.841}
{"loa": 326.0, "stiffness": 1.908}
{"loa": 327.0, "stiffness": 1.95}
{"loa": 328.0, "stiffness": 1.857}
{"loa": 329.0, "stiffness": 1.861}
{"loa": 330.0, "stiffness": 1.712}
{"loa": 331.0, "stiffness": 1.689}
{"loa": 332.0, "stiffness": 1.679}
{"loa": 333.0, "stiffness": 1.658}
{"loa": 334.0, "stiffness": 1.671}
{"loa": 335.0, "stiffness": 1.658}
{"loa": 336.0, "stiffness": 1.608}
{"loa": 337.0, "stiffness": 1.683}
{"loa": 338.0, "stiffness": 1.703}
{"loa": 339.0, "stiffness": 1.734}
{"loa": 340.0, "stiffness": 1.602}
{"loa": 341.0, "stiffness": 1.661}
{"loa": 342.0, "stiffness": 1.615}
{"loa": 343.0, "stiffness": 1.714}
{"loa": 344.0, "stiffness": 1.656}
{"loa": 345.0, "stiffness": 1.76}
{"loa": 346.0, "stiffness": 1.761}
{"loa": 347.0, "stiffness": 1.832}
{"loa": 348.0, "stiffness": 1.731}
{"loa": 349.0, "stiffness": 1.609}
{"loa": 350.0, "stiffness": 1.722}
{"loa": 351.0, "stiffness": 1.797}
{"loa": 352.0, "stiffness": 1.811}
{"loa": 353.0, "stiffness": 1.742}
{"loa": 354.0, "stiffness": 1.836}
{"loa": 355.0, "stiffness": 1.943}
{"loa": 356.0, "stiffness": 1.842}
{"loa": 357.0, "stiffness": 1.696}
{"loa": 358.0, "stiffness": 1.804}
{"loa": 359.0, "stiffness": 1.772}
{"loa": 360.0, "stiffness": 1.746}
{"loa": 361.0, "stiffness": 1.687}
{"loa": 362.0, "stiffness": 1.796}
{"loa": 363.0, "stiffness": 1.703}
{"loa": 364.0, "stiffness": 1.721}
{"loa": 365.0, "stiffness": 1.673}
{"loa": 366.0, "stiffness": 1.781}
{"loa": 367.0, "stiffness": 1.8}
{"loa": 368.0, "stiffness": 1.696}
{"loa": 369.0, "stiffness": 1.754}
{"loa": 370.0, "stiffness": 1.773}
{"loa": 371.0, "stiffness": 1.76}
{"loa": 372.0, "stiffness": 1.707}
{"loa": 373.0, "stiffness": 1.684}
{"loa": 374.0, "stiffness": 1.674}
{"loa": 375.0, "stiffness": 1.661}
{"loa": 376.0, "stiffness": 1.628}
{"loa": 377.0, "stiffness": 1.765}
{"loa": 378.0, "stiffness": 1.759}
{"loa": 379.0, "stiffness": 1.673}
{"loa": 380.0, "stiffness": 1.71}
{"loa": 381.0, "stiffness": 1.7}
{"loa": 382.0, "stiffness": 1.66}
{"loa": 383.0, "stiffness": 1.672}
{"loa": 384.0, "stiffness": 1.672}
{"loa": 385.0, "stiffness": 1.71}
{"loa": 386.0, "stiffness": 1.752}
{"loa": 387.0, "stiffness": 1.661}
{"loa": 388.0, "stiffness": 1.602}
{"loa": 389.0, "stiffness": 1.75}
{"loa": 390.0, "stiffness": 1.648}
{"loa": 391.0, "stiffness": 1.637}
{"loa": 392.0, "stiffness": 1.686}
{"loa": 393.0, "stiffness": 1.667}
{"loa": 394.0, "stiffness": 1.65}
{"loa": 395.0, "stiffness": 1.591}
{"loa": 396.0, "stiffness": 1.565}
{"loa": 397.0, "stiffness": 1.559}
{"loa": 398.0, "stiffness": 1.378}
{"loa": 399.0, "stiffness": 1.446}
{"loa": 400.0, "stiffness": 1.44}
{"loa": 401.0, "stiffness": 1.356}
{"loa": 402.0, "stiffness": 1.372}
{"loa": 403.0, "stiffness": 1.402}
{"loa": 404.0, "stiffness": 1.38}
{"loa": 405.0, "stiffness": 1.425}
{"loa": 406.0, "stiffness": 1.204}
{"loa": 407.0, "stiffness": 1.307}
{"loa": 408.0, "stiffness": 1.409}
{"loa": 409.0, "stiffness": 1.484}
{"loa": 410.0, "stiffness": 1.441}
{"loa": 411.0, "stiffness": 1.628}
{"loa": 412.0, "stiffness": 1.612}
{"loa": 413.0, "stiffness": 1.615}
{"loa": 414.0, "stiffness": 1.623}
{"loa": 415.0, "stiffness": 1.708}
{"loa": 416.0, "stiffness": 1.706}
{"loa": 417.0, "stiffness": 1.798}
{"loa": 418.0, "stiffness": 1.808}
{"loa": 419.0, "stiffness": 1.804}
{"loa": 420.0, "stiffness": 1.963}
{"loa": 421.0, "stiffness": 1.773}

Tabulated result 0.7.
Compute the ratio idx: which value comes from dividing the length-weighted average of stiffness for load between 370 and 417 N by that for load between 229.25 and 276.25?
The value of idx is 0.7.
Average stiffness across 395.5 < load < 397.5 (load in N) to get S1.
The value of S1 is 1.56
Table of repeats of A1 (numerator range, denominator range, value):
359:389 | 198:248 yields 0.67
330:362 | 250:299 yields 0.70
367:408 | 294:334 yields 0.74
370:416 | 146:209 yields 0.65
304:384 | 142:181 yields 0.80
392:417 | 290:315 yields 0.61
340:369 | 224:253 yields 0.73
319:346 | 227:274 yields 0.74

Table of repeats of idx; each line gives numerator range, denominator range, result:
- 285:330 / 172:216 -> 0.90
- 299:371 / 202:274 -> 0.78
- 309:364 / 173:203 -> 0.73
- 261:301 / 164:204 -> 1.01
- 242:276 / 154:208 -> 0.96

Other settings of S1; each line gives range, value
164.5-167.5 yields 2.42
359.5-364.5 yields 1.73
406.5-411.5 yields 1.45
